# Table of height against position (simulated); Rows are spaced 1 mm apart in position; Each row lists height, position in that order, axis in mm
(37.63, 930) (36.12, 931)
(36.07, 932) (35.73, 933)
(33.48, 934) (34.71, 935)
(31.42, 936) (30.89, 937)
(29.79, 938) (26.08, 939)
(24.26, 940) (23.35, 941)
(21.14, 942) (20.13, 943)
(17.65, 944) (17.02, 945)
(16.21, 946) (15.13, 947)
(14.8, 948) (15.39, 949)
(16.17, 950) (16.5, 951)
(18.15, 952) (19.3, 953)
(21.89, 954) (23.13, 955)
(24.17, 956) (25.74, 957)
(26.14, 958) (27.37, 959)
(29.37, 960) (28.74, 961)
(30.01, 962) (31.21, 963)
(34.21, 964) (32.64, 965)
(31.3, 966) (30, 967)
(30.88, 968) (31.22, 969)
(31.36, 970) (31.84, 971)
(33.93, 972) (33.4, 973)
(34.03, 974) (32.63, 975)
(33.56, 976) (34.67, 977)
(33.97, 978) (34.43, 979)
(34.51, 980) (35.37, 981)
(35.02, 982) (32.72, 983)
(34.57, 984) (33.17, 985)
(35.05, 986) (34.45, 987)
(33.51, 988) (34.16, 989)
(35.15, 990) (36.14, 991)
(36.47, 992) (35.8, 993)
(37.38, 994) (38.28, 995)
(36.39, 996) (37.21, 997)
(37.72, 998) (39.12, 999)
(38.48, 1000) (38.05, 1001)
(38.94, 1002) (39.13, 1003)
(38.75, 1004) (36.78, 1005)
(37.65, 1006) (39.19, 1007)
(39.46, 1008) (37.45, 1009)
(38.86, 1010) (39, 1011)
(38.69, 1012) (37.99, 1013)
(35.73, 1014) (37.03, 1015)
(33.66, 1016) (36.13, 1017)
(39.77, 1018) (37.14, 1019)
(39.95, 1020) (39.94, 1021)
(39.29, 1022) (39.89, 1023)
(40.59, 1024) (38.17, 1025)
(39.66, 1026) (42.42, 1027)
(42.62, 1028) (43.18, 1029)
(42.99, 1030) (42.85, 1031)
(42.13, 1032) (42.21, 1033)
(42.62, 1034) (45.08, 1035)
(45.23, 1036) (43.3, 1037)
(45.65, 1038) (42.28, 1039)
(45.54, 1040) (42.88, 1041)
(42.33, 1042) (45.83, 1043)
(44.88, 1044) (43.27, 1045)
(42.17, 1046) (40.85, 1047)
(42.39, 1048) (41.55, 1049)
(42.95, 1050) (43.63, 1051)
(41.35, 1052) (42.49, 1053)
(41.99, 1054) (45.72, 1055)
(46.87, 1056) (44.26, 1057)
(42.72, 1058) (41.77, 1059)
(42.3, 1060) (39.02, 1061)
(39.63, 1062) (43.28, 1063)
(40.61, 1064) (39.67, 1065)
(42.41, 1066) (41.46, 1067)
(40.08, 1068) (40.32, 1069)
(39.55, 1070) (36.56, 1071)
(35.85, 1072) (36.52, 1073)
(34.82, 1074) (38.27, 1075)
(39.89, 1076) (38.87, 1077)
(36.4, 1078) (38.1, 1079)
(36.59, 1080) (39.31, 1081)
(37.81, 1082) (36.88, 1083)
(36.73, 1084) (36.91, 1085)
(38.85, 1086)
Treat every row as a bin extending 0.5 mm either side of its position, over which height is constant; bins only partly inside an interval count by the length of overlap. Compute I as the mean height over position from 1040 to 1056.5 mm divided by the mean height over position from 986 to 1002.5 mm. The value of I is 1.18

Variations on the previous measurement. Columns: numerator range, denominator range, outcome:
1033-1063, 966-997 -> 1.26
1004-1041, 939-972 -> 1.65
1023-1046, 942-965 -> 1.91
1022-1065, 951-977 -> 1.47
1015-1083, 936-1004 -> 1.37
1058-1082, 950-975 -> 1.40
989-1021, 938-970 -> 1.56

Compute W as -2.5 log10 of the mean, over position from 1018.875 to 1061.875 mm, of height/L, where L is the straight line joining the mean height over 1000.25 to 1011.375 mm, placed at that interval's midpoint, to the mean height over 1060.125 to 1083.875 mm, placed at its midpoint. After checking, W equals -0.10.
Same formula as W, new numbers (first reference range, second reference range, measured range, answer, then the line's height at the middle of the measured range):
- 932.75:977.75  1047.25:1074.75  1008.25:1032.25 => -0.11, 35.5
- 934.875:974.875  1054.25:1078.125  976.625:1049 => -0.17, 33.4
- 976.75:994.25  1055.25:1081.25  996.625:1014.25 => -0.07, 36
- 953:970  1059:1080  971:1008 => -0.15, 31.2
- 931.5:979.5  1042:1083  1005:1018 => -0.10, 34.3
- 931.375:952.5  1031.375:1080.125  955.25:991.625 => -0.13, 28.6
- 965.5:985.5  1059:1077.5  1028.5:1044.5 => -0.17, 37.3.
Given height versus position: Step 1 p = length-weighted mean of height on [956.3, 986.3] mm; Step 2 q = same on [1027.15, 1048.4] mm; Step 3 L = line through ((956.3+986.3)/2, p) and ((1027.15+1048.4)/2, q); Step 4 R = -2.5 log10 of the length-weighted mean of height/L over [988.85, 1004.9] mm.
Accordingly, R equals -0.03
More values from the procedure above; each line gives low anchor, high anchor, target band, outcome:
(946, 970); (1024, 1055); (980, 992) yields -0.117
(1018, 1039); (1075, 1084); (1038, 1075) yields -0.054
